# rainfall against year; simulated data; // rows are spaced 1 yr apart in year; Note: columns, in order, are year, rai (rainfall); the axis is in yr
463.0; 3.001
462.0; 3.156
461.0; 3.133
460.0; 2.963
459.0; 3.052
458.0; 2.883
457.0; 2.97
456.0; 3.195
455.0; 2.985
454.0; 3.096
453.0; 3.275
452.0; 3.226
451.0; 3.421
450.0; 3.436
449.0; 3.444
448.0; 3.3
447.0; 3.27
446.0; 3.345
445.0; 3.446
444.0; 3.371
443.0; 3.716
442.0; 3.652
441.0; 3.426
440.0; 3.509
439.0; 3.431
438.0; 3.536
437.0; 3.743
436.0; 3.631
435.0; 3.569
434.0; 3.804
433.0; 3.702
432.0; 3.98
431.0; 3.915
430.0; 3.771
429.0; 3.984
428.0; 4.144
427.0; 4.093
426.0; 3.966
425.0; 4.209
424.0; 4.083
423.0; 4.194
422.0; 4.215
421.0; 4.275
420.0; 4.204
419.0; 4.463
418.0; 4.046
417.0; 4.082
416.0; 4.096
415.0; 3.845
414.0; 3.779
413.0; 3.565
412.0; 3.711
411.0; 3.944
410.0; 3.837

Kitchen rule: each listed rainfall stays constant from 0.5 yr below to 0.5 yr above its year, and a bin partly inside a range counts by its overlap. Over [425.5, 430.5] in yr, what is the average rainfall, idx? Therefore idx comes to 3.99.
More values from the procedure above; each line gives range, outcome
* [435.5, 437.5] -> 3.69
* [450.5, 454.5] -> 3.25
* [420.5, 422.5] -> 4.25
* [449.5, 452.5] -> 3.36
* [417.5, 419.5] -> 4.25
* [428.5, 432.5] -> 3.91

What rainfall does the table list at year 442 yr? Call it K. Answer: 3.652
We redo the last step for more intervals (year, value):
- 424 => 4.083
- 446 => 3.345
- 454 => 3.096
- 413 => 3.565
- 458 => 2.883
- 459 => 3.052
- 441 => 3.426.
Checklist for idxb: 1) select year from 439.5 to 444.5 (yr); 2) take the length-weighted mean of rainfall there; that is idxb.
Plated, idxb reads 3.53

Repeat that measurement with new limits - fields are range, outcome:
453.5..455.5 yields 3.04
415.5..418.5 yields 4.07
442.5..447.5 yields 3.43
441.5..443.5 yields 3.68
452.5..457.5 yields 3.1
